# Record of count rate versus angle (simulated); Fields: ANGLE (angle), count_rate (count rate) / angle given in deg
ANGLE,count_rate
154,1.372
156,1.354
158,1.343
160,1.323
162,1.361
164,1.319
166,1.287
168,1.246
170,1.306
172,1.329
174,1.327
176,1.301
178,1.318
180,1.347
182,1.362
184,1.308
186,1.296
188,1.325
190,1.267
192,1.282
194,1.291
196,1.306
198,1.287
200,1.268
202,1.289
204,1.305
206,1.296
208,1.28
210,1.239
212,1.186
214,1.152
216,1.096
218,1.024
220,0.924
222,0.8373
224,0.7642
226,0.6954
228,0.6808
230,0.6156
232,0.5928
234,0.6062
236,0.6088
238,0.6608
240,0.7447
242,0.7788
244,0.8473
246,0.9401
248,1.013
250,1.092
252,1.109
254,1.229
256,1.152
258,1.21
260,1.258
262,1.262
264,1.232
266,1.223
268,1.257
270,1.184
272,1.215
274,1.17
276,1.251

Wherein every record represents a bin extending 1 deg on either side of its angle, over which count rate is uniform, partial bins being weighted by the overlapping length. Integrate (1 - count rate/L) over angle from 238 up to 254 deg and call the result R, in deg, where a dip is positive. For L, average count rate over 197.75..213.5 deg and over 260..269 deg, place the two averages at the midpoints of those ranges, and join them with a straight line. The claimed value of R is 4.1 deg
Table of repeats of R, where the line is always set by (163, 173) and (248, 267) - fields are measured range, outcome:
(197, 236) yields 7.66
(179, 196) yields -0.48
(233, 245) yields 4.98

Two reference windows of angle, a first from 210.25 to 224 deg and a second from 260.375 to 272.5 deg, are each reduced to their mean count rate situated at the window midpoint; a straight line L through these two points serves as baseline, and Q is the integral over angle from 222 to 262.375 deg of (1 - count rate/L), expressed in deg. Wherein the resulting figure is 9.0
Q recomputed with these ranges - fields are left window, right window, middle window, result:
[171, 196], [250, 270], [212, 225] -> 2.90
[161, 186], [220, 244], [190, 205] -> -3.15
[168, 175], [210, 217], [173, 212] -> -2.00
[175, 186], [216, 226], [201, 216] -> -3.17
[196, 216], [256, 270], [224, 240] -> 7.60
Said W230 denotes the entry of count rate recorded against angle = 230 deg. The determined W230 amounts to 0.6156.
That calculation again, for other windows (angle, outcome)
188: 1.325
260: 1.258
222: 0.8373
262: 1.262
